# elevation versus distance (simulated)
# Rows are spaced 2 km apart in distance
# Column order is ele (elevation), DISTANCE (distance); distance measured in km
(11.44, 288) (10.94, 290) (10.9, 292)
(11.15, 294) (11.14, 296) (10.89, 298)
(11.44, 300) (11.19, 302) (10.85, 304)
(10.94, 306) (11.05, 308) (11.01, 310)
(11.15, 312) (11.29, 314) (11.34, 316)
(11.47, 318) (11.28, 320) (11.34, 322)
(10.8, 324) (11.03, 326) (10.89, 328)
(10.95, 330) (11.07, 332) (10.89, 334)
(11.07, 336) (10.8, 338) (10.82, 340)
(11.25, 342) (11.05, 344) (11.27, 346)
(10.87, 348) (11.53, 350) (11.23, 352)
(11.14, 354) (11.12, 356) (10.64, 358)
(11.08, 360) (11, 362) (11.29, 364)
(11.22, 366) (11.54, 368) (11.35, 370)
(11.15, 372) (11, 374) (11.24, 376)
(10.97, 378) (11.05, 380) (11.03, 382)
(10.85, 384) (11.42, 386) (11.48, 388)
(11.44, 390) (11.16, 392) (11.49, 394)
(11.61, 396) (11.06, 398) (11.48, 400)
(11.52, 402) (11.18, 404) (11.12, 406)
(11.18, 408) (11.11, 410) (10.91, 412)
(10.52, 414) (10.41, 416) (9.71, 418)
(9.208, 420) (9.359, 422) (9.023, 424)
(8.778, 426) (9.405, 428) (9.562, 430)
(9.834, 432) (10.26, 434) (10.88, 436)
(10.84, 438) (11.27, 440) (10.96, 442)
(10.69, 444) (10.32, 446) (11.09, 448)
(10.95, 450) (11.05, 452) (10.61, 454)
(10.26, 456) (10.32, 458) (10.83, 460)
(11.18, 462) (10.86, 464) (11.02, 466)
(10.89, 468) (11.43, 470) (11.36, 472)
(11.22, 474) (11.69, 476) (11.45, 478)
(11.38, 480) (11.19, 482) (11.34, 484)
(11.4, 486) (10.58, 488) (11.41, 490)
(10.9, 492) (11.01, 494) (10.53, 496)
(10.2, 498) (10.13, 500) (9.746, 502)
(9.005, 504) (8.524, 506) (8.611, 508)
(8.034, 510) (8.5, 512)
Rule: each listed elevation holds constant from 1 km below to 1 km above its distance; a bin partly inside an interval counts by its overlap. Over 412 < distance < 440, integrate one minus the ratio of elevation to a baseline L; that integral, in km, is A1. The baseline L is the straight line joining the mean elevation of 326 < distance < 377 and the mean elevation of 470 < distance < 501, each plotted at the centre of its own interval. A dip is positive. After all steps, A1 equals 2.93 km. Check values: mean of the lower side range 11.1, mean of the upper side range 11.1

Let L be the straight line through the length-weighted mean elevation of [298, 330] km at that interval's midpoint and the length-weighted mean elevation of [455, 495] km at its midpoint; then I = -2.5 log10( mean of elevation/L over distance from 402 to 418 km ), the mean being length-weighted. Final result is 0.02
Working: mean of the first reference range 11.1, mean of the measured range 10.9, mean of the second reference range 11.1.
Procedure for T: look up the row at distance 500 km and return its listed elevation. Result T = 10.13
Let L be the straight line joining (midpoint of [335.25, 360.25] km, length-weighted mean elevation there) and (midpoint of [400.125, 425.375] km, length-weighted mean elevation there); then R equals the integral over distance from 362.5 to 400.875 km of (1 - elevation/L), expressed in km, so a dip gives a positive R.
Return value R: -1.8 km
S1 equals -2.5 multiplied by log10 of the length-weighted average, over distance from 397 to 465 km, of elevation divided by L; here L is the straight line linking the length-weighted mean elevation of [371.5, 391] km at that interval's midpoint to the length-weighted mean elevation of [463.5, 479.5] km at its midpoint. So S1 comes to 0.069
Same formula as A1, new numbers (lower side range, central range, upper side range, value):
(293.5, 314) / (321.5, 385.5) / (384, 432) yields -1.3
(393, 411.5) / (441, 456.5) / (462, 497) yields 0.6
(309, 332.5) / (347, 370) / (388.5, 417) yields 0.0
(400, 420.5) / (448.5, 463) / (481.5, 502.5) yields 0.0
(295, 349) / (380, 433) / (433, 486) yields 1.9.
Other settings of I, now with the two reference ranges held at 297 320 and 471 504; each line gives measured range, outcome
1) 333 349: 0.010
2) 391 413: -0.022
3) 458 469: 0.005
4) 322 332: 0.015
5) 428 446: 0.052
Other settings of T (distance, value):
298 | 10.89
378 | 10.97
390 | 11.44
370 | 11.35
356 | 11.12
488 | 10.58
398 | 11.06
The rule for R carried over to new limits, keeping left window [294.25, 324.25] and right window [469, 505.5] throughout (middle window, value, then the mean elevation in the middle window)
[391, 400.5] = -0.30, 11.4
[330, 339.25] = 0.13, 11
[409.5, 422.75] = 0.99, 10.2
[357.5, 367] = 0.00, 11.1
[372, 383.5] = -0.02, 11.1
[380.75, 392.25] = -0.22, 11.2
